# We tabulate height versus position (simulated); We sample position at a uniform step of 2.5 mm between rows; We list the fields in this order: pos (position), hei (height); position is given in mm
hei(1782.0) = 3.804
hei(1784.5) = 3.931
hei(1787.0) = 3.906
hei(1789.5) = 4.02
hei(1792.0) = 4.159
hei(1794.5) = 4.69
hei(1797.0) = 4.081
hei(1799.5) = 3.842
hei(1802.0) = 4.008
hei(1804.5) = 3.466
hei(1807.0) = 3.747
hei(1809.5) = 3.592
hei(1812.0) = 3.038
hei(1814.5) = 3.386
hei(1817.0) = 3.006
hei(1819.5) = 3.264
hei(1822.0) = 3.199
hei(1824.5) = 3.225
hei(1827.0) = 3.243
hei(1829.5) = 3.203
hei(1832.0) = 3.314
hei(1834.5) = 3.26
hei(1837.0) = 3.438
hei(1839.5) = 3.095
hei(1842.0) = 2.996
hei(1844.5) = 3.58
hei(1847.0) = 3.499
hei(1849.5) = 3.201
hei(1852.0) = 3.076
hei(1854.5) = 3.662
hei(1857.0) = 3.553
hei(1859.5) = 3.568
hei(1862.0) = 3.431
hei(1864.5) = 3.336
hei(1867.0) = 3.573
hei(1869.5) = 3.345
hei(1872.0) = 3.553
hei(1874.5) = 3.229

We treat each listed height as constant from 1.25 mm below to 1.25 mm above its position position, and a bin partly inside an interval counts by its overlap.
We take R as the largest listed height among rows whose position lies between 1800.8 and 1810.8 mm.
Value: 4.008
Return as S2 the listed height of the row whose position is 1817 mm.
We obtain 3.006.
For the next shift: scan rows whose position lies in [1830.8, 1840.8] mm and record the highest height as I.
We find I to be 3.438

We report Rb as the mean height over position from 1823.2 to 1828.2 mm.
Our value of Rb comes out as 3.23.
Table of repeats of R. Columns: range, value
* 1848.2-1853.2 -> 3.201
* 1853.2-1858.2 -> 3.662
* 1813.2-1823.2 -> 3.386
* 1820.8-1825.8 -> 3.225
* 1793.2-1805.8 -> 4.69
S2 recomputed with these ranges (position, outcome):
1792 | 4.159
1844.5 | 3.58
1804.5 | 3.466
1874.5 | 3.229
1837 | 3.438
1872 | 3.553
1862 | 3.431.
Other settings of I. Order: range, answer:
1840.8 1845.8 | 3.58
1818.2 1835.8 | 3.314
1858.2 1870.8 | 3.573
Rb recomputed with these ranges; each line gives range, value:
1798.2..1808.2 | 3.77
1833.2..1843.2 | 3.2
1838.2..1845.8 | 3.23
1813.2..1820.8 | 3.22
